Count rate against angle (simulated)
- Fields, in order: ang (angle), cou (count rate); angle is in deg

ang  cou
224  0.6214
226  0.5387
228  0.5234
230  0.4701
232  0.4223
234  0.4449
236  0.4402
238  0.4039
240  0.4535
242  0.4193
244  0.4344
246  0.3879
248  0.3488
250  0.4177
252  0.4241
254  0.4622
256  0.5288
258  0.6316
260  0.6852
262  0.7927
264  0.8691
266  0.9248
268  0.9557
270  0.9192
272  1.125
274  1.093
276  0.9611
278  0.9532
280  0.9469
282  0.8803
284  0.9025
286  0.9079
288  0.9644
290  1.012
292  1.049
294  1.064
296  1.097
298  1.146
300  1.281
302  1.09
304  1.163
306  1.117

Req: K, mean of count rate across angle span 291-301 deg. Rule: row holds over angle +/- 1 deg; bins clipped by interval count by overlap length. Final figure 1.13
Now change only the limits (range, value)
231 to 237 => 0.436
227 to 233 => 0.472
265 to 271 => 0.933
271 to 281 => 1.02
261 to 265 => 0.831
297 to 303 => 1.17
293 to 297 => 1.08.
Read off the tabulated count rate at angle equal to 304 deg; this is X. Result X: 1.163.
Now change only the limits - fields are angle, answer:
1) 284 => 0.9025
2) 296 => 1.097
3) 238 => 0.4039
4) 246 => 0.3879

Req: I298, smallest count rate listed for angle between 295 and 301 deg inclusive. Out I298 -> 1.097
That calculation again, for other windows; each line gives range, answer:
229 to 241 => 0.4039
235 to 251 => 0.3488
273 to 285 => 0.8803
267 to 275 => 0.9192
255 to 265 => 0.5288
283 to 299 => 0.9025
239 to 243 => 0.4193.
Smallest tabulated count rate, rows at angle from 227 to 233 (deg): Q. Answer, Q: 0.4223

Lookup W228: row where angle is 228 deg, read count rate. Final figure 0.5234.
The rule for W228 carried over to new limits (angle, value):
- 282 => 0.8803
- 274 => 1.093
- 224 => 0.6214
